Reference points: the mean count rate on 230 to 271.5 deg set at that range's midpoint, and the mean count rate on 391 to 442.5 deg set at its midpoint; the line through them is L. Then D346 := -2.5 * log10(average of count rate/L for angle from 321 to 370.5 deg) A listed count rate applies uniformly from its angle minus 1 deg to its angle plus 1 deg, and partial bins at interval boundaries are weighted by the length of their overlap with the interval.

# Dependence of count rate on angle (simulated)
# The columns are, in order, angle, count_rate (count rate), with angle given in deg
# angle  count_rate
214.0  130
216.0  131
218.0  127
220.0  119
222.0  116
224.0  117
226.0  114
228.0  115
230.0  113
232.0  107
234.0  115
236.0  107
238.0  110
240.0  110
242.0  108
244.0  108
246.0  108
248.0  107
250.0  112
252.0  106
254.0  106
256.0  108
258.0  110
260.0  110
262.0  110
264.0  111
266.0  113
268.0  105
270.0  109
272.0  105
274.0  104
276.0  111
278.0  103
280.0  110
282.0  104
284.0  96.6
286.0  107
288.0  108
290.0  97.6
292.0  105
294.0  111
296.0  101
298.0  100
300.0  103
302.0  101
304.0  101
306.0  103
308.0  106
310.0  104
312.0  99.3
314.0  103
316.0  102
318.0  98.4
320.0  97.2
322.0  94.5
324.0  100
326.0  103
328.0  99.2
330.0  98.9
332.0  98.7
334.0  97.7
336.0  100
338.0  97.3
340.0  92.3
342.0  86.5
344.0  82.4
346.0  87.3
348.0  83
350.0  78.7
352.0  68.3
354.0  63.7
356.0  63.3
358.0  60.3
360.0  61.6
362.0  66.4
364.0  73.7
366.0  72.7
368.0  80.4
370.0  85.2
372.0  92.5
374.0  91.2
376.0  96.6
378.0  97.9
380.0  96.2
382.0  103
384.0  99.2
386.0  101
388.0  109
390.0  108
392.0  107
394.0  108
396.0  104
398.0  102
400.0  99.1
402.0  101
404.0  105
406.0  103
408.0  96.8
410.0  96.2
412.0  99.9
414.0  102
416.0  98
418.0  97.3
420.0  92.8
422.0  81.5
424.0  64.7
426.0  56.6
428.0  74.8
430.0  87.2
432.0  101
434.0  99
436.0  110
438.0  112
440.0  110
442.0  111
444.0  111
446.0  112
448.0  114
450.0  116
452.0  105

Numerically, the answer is 0.22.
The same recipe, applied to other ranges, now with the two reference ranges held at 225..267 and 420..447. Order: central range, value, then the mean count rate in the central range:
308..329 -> 0.039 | 100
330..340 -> 0.052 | 97.9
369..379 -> 0.077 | 92.7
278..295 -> 0.019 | 105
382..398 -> -0.072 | 105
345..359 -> 0.369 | 72.1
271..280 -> 0.013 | 106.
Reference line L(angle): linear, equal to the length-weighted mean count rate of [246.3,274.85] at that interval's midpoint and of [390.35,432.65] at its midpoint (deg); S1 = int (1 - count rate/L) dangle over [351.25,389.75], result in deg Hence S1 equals 5.54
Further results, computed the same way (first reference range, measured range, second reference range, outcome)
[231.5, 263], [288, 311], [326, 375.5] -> -1.8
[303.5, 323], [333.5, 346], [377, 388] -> 1.1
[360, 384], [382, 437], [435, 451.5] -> 1.4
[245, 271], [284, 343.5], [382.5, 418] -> 3.3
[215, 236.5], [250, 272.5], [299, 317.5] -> 0.4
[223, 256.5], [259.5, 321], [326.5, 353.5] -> -2.8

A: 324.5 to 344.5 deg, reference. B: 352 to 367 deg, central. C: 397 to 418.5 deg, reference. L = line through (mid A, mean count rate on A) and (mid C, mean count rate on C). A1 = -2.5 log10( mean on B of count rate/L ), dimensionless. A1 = 0.42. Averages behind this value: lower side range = 96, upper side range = 100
